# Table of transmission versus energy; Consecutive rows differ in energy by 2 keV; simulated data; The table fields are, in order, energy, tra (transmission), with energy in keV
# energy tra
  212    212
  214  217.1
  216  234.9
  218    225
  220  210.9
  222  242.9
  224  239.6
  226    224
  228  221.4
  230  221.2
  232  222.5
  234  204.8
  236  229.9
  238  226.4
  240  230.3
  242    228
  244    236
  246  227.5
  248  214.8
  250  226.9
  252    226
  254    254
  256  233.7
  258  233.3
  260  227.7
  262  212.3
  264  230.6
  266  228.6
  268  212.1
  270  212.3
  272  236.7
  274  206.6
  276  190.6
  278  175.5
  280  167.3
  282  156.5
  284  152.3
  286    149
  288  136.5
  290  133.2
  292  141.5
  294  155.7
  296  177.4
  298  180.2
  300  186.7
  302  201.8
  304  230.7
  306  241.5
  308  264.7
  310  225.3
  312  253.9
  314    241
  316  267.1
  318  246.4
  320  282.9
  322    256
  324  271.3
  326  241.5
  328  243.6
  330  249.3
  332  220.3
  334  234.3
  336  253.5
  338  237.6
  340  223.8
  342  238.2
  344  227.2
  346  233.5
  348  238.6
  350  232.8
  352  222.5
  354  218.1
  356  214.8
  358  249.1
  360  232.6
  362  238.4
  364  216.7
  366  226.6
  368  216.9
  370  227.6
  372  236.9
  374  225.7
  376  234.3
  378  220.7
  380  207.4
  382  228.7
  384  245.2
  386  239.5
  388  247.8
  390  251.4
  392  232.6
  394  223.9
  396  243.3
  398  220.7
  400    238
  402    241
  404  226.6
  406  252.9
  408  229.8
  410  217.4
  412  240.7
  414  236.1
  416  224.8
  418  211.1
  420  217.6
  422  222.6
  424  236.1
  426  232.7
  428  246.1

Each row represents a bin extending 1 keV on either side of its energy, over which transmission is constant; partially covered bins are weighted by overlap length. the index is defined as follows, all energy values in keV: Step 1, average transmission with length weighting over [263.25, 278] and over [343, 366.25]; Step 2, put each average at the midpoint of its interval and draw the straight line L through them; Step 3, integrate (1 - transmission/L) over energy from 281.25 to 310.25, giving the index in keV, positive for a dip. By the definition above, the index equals 5.0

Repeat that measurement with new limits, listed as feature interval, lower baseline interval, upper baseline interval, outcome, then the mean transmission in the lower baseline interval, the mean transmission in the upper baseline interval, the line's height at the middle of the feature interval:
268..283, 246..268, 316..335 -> 2.59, 228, 250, 234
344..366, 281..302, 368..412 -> -2.46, 159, 233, 207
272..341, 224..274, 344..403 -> 4.95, 226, 231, 228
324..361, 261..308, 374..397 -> -3.52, 189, 234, 215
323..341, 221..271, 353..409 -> -0.93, 227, 232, 230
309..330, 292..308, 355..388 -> -4.77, 197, 229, 206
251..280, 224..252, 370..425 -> 0.99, 225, 232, 226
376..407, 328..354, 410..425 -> -0.77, 234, 226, 229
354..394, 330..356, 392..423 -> 0.02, 232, 230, 231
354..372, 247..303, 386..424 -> -0.61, 195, 232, 220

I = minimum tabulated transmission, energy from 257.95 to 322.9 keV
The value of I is 133.2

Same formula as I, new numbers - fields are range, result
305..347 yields 220.3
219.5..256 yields 204.8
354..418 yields 207.4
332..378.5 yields 214.8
